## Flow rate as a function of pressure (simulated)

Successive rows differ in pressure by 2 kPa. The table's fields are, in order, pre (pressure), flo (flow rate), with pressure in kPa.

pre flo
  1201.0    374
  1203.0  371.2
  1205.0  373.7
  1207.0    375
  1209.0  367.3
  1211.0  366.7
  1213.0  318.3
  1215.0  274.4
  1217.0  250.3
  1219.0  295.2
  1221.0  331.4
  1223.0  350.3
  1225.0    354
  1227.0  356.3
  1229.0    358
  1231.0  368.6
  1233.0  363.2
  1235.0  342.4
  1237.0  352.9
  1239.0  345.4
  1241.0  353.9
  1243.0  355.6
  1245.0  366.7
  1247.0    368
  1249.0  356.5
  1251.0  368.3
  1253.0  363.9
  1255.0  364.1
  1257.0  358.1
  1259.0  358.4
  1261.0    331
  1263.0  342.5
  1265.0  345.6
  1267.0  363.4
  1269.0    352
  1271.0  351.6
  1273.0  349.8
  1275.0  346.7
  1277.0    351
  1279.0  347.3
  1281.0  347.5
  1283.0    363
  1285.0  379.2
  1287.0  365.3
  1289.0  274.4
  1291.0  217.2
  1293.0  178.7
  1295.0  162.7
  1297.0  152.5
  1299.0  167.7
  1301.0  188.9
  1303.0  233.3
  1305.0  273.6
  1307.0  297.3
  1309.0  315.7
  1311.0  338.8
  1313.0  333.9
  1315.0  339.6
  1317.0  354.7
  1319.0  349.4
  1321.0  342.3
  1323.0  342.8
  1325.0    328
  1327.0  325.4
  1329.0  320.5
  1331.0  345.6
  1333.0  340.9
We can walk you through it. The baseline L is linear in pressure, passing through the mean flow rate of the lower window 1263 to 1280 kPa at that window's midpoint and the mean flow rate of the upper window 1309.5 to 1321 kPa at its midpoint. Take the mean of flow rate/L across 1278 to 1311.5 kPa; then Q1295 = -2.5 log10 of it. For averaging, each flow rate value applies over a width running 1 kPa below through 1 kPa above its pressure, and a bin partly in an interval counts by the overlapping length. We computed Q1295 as 0.27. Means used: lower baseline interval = 350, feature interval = 270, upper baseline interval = 342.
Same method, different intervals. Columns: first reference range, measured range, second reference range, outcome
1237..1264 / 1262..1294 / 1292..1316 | -0.097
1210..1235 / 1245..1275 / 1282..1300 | -0.229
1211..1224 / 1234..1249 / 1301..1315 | -0.167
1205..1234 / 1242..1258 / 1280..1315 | -0.161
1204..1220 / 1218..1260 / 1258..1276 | -0.049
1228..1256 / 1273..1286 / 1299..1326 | -0.079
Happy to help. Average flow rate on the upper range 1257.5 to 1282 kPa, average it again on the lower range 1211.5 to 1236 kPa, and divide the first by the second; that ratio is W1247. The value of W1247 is 1.05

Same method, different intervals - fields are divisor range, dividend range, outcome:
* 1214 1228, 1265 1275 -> 1.12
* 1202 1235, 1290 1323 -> 0.78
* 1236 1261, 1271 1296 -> 0.86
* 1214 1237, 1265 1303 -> 0.88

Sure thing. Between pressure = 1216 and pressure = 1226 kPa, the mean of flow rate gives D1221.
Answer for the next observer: 316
